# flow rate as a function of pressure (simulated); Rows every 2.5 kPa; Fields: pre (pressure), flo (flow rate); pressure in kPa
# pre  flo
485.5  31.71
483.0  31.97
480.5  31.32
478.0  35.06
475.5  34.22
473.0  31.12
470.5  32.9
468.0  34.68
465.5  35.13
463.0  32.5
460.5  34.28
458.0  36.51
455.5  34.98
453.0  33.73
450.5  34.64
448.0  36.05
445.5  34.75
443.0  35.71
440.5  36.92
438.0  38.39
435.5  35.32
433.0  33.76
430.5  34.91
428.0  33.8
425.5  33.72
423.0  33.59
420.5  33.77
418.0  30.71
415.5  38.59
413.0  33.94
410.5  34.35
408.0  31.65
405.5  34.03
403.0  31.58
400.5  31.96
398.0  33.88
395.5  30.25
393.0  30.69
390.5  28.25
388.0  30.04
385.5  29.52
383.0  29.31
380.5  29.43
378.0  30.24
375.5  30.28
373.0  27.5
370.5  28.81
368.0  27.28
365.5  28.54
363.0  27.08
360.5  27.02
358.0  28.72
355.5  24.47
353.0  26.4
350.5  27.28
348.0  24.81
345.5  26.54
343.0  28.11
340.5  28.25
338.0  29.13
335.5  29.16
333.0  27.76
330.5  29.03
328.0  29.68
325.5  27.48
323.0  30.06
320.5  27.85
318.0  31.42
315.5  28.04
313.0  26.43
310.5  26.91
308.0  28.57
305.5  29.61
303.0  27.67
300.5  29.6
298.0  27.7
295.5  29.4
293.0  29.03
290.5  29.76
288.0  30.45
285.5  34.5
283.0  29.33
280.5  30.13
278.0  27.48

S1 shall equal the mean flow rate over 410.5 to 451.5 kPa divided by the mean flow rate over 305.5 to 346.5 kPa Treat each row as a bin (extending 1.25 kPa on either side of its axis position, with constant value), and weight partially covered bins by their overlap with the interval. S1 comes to 1.23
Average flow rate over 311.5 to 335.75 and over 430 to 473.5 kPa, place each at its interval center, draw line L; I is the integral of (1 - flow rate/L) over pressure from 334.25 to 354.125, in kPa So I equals 1.5 kPa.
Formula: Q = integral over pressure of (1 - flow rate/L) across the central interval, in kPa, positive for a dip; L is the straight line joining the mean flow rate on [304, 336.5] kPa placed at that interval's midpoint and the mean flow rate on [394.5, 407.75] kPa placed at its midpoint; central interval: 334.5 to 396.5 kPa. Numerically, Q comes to 4.88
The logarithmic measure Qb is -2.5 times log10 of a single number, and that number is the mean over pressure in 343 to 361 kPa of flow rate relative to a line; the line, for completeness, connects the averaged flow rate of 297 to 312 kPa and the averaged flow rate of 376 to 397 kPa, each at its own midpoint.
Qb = 0.10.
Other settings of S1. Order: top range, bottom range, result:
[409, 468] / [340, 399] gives 1.22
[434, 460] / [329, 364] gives 1.30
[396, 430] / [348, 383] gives 1.20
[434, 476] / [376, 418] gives 1.10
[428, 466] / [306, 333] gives 1.23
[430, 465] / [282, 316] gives 1.21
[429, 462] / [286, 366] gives 1.25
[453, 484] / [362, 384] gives 1.17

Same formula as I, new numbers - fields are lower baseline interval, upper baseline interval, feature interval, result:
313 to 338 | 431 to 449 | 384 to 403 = 1.31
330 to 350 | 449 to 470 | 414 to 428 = -0.74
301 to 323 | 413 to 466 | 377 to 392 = 1.22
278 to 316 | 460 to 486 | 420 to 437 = -1.08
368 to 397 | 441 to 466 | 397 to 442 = -2.65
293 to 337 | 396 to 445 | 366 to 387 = 1.87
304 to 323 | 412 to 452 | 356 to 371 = 1.69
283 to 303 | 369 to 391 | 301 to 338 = 1.37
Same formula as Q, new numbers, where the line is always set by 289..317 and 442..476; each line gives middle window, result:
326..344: 0.60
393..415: -0.34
